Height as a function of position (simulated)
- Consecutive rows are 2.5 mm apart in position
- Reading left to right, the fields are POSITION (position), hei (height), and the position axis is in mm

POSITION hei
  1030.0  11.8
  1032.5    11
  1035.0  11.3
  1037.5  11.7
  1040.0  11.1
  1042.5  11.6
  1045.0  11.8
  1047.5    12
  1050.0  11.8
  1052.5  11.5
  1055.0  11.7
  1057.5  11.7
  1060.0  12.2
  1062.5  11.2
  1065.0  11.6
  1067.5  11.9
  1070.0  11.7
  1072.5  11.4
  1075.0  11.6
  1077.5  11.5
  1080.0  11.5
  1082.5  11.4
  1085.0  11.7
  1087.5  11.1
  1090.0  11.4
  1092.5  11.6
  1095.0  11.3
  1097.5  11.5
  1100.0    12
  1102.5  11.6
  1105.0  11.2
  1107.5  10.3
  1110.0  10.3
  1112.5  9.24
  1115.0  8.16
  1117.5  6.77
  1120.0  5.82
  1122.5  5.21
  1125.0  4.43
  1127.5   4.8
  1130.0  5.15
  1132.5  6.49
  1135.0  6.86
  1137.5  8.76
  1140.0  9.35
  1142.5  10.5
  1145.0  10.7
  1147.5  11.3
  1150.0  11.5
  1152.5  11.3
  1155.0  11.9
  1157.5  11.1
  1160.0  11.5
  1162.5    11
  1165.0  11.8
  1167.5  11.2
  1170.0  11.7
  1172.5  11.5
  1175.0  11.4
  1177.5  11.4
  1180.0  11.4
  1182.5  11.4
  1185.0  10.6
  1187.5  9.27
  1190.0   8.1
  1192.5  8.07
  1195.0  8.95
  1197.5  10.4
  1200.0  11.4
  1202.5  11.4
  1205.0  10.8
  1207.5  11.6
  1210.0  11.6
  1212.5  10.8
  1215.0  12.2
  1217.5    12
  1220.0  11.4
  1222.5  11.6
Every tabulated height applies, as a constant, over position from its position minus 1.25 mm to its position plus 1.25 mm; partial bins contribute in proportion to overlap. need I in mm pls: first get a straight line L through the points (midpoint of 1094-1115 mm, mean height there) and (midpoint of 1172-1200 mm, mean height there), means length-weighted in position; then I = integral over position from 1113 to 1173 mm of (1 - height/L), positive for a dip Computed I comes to 8.0 mm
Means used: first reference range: 10.8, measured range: 9.09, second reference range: 10.2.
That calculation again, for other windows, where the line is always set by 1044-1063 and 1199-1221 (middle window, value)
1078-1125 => 6.8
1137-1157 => 1.4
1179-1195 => 2.5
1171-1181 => 0.1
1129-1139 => 4.0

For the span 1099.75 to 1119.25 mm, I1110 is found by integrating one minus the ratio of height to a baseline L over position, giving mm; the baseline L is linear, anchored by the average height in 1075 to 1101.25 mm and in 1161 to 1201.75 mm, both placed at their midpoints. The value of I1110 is 2.72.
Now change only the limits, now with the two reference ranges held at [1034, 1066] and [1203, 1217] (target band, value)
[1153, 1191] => 1.4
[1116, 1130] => 7.4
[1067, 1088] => 0.1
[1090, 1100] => 0.0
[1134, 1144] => 2.2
